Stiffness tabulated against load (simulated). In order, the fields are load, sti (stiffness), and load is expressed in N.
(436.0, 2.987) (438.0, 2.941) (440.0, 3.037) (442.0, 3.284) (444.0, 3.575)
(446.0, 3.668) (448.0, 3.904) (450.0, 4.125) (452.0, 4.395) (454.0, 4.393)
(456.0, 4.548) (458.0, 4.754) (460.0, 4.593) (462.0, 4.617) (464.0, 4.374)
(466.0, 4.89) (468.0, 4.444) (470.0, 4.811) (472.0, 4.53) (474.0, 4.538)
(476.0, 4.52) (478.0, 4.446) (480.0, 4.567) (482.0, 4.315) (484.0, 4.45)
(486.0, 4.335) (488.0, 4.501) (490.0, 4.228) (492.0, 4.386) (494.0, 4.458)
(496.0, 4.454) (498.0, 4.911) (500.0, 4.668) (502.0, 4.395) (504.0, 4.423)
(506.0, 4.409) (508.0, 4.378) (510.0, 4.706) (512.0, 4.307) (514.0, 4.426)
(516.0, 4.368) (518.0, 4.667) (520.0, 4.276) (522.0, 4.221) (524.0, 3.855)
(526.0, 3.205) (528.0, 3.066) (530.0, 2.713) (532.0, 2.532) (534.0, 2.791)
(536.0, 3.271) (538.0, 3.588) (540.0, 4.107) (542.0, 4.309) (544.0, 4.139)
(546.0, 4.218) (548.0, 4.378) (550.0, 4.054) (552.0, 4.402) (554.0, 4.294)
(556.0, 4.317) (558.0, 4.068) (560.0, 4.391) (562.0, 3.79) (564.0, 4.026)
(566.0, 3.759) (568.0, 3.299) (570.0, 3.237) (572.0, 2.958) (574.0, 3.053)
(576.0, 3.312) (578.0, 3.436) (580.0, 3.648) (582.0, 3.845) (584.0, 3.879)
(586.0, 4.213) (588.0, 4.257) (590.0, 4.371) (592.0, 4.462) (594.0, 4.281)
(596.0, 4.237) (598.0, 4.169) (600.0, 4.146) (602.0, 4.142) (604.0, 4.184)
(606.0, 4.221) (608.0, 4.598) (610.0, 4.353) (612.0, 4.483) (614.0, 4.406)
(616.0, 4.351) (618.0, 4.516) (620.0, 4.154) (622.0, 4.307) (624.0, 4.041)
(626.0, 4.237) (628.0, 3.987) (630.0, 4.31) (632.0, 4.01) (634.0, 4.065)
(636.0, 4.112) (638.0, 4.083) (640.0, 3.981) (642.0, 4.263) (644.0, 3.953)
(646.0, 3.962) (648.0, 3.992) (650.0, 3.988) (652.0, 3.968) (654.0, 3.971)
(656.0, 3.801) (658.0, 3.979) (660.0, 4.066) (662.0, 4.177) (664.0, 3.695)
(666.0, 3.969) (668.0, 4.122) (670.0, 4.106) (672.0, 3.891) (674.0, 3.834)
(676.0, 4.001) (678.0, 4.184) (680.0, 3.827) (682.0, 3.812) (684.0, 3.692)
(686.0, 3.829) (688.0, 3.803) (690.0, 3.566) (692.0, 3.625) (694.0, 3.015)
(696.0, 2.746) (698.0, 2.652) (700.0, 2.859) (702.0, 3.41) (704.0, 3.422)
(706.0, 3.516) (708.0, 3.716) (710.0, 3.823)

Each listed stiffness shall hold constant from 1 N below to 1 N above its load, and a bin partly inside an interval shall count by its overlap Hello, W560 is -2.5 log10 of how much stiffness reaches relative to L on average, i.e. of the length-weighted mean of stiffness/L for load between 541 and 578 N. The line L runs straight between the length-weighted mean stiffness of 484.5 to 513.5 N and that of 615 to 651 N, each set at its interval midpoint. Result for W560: 0.12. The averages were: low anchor 4.47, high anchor 4.13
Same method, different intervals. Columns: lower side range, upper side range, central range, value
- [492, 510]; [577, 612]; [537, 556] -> 0.04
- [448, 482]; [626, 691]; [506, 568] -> 0.09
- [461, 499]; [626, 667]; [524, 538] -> 0.39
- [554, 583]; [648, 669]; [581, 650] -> -0.10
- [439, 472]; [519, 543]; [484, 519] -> -0.18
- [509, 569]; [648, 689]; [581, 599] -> -0.07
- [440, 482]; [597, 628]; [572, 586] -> 0.21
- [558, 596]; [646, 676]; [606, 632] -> -0.11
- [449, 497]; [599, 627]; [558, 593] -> 0.15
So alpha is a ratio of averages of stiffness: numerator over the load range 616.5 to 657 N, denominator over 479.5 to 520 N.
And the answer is 0.92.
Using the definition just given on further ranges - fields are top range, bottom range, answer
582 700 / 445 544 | 0.95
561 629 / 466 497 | 0.90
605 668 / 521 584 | 1.12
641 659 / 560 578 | 1.14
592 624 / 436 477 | 1.03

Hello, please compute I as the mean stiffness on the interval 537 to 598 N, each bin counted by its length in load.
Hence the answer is 3.95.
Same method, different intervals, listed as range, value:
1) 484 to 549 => 4.09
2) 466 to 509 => 4.49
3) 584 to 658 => 4.18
